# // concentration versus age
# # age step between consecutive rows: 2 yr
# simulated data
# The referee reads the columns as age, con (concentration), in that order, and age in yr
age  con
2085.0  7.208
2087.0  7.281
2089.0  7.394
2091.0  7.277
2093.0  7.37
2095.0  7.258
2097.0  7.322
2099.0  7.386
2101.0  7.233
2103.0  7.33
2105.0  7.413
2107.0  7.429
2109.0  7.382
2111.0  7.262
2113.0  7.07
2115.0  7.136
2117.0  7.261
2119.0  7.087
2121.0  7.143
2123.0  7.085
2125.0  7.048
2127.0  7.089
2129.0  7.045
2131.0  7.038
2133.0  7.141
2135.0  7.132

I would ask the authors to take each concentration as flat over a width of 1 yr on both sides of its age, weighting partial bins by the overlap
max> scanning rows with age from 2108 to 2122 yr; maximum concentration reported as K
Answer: 7.382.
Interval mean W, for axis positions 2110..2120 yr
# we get 7.16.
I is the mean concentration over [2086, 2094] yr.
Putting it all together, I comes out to 7.33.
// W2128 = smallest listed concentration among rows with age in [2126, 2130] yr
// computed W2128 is 7.045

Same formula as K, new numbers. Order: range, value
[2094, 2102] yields 7.386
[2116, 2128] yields 7.261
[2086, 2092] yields 7.394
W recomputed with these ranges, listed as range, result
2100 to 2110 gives 7.36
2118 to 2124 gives 7.1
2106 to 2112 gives 7.36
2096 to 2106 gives 7.34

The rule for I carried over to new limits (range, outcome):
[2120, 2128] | 7.09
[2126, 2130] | 7.07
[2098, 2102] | 7.31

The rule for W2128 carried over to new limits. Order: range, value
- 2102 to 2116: 7.07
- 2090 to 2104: 7.233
